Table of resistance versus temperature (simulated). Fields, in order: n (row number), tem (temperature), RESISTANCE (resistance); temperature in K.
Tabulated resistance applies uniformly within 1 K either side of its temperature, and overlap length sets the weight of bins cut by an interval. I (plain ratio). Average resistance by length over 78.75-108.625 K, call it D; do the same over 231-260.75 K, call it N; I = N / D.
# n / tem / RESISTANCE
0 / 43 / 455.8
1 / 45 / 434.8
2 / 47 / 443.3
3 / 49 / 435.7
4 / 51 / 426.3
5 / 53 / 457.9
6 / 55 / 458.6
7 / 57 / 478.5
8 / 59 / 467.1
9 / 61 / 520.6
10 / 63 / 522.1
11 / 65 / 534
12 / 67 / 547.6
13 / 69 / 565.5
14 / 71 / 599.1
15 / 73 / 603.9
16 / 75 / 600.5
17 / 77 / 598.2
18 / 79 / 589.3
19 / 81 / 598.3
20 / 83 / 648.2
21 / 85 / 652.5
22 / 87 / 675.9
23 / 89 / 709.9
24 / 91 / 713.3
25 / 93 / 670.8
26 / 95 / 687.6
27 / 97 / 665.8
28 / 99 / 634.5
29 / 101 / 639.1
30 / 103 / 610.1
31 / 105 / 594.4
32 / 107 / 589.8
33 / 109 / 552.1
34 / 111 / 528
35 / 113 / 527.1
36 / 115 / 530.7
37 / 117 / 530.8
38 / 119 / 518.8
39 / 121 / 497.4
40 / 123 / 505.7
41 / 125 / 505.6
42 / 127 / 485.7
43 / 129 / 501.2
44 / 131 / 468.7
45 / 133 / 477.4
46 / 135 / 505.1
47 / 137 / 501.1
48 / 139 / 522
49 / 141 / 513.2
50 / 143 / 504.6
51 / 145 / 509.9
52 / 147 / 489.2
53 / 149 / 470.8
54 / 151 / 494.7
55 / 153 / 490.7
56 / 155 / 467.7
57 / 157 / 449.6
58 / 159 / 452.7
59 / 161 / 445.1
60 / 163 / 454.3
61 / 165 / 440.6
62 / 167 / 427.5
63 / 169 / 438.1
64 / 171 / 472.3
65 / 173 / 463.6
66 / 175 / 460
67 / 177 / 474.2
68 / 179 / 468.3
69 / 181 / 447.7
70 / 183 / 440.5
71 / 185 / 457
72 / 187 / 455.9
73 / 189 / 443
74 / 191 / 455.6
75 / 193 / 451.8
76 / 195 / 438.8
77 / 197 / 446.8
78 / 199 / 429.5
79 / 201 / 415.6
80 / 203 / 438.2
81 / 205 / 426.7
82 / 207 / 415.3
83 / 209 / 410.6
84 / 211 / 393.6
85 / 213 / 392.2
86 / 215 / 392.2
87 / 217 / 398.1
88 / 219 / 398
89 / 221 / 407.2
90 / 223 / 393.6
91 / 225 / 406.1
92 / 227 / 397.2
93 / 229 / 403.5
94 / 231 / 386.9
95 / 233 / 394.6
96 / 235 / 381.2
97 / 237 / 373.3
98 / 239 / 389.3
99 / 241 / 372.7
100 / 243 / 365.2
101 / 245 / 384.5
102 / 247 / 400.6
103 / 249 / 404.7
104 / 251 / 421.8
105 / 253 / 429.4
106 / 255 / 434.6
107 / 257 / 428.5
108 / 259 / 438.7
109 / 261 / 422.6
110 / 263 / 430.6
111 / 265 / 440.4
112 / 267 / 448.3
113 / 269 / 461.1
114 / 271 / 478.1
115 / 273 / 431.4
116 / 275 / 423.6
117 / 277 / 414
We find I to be 0.6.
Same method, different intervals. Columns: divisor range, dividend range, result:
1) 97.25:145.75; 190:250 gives 0.76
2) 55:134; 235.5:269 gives 0.72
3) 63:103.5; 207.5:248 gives 0.63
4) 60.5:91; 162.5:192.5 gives 0.75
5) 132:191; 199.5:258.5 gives 0.86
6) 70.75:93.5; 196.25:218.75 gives 0.65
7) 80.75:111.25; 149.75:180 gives 0.72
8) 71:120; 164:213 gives 0.72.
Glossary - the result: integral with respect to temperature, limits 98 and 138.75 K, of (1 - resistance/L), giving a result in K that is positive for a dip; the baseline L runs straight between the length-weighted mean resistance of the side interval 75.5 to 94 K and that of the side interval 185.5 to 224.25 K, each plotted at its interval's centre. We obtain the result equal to 3.6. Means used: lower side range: 649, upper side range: 422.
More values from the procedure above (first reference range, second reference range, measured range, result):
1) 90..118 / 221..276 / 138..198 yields 6.3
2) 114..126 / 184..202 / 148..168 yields 0.8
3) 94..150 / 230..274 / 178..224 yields 3.6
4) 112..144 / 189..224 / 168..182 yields -0.2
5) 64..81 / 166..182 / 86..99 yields -3.0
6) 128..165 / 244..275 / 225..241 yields 1.9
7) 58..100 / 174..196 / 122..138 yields 1.2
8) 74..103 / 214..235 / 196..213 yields 0.5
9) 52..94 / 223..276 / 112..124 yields 0.4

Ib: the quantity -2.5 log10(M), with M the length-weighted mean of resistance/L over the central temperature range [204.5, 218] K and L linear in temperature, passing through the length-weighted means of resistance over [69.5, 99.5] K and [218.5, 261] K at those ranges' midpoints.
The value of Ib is 0.11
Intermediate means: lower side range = 642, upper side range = 401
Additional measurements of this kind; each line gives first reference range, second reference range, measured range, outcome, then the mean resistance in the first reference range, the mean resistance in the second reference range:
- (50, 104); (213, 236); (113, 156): 0.027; 588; 396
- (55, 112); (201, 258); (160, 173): 0.089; 597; 402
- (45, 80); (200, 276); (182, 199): -0.018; 518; 411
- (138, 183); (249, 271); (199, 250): 0.129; 470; 436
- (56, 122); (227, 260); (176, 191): 0.042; 588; 400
